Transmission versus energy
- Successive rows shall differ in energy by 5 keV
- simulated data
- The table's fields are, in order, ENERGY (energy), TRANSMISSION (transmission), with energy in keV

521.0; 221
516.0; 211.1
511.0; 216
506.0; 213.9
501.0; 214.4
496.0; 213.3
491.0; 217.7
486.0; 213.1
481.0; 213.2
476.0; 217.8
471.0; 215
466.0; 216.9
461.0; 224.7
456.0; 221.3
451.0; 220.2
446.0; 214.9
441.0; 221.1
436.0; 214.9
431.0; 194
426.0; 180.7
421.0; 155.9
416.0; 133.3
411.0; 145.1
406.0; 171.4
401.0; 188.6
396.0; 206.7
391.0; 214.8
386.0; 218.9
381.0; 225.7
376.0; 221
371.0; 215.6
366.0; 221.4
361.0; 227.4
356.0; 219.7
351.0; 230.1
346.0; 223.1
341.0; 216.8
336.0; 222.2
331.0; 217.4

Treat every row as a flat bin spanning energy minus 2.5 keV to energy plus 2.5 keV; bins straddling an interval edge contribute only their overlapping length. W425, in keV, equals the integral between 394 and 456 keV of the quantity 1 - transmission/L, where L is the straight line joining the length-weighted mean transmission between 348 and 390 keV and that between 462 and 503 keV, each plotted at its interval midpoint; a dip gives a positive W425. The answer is 8.60 keV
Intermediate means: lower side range 222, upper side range 216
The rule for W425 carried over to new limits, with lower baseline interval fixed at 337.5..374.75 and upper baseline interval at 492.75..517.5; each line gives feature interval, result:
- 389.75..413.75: 4.0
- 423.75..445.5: 1.4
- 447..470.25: -0.4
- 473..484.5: 0.0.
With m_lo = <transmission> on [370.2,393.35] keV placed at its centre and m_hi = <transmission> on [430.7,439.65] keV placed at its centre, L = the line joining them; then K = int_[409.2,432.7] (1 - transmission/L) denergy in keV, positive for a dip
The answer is 5.6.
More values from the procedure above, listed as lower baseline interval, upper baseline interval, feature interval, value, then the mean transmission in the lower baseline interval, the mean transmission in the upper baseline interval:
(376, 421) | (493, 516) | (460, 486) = -1.30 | 188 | 214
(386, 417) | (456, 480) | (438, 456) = -1.03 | 182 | 219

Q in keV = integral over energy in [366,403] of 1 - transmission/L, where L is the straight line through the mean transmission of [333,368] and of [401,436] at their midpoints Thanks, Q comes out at -3.4 keV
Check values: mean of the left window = 223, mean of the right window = 169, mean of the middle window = 214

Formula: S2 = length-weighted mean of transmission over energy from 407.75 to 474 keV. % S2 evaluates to 197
